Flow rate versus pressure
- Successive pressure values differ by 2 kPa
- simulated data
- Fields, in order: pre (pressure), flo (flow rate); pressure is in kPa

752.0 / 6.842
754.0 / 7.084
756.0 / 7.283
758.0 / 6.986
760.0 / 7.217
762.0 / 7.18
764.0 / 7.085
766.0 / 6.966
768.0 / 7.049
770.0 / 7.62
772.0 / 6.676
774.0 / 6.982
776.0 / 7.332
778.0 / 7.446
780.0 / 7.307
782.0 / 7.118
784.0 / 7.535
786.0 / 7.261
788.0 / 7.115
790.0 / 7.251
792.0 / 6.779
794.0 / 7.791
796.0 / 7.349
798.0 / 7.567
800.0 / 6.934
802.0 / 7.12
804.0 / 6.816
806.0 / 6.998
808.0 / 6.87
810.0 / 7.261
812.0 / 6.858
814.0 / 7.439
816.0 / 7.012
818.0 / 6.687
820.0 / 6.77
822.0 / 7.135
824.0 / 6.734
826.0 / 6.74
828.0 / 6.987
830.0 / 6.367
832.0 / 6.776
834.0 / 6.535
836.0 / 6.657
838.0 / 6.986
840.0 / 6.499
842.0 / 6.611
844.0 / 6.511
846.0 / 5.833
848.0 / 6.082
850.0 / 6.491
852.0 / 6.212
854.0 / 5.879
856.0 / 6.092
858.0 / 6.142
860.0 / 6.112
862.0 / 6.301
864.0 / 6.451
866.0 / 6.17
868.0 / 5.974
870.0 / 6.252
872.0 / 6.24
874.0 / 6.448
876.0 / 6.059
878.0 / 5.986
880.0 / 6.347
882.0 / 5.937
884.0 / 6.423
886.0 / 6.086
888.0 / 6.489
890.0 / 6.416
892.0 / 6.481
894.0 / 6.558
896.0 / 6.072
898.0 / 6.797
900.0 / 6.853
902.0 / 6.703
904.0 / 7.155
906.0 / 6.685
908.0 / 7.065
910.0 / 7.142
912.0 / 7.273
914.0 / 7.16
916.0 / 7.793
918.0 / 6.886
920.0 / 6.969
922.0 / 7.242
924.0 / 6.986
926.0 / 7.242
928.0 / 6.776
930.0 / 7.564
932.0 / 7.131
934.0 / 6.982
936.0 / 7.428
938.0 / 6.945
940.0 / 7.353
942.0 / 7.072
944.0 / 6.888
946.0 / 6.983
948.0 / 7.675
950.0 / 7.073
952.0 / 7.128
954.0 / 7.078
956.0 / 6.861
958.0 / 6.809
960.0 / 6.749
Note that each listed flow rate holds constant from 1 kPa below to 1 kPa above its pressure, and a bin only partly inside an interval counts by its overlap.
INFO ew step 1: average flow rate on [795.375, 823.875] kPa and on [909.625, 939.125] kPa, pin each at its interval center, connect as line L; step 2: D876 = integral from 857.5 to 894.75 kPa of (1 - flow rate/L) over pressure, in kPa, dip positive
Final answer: 4.5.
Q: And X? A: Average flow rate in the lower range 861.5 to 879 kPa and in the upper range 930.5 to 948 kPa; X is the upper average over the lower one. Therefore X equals 1.2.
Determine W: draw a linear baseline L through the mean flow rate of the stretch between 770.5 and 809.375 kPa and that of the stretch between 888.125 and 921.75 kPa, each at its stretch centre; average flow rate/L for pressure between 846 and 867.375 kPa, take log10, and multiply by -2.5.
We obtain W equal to 0.137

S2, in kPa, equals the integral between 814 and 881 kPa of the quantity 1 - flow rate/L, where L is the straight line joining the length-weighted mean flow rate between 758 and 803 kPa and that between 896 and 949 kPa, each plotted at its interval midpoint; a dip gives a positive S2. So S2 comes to 6.6 kPa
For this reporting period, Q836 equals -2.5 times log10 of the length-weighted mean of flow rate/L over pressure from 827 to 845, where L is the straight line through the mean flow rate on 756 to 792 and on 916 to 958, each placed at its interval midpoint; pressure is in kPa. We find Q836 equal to 0.078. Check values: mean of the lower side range 7.18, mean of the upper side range 7.12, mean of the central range 6.66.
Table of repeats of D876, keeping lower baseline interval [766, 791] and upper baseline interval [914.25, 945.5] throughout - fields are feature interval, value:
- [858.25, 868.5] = 1.38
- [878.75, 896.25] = 2.07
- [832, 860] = 3.23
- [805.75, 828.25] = 0.76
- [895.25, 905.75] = 0.63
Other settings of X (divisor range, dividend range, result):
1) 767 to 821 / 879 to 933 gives 0.95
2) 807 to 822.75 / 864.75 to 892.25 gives 0.89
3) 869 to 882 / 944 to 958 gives 1.14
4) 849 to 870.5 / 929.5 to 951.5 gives 1.16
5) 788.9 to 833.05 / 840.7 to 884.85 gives 0.89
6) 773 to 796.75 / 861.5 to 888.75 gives 0.86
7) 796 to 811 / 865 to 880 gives 0.87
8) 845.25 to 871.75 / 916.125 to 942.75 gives 1.16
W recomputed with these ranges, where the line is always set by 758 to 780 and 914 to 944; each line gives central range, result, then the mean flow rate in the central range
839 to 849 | 0.14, 6.31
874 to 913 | 0.10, 6.55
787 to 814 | 0.00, 7.14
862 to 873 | 0.15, 6.22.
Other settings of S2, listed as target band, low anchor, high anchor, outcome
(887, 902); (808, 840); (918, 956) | 1.0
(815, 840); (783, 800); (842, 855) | -0.6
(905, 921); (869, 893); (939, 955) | -1.0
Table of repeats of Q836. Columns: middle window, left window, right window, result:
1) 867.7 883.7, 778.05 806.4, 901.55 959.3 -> 0.160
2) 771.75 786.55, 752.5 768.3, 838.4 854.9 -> -0.047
